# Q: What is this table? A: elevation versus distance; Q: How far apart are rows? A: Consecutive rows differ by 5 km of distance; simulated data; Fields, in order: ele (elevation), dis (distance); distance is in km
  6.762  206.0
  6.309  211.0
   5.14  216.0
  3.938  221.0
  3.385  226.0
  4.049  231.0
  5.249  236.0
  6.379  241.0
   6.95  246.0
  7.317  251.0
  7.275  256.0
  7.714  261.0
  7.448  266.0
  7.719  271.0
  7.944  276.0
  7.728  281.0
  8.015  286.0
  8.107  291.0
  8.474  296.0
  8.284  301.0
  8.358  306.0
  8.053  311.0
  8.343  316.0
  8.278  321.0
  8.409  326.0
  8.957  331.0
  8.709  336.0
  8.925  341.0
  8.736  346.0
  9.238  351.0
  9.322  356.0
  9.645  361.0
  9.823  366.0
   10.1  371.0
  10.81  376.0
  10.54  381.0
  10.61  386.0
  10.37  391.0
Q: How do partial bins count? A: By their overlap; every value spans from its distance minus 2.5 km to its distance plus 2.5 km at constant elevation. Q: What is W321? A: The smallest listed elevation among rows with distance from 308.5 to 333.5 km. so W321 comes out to 8.053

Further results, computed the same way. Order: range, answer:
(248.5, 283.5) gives 7.275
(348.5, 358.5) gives 9.238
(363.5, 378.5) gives 9.823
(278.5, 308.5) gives 7.728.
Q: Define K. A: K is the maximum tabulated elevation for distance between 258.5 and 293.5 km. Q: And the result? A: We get 8.107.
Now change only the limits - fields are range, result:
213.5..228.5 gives 5.14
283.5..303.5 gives 8.474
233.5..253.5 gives 7.317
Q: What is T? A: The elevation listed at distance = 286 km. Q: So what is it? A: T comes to 8.015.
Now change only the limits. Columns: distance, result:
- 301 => 8.284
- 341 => 8.925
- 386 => 10.61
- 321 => 8.278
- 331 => 8.957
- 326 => 8.409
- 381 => 10.54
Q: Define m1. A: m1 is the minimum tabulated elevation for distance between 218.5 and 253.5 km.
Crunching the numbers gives 3.385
